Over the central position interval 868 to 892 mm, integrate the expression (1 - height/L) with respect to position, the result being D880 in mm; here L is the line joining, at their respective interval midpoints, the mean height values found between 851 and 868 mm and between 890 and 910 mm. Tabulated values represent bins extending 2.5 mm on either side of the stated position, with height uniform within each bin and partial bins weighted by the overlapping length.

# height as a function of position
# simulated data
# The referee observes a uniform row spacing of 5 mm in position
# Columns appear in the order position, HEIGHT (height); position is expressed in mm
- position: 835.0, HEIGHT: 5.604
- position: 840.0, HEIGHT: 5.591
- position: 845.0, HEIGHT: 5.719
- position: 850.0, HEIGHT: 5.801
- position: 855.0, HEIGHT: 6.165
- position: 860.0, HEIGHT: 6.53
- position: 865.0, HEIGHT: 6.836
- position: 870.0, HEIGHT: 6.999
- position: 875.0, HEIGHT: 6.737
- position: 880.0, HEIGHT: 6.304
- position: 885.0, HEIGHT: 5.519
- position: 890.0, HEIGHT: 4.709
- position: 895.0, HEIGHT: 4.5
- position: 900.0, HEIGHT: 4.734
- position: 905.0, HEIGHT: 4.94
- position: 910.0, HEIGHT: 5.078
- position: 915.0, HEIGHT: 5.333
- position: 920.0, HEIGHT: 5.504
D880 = -1.9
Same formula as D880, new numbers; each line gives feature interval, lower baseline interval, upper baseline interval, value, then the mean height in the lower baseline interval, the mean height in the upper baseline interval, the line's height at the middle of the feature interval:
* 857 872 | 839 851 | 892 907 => -4.0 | 5.71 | 4.72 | 5.35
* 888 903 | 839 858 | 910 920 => 2.2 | 5.86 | 5.31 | 5.47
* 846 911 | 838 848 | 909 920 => -3.4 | 5.67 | 5.29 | 5.48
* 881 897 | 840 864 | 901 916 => 1.1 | 6.05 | 5.06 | 5.4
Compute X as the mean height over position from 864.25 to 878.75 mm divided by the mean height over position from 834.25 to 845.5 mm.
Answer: 1.21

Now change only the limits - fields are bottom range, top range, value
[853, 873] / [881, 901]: 0.75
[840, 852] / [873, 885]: 1.10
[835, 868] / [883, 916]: 0.81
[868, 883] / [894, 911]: 0.73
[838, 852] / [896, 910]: 0.85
